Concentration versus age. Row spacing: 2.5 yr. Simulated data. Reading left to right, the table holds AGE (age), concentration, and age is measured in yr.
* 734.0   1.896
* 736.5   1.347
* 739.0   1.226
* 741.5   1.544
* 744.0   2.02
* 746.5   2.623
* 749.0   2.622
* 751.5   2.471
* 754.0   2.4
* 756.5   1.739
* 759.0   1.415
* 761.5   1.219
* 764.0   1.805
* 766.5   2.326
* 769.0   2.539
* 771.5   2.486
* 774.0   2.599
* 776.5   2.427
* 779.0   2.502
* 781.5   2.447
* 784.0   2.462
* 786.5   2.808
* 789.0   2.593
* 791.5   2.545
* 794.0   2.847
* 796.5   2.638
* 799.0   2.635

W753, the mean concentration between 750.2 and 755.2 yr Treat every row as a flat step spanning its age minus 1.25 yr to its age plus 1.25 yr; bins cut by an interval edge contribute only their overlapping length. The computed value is 2.44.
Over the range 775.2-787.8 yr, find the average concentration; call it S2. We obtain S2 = 2.53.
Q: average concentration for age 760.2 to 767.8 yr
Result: 1.79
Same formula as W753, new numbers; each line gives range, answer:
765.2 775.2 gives 2.48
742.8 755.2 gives 2.43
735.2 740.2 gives 1.29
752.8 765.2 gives 1.71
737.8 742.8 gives 1.39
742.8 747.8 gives 2.33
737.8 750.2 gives 2.01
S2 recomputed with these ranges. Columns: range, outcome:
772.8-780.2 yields 2.51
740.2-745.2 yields 1.77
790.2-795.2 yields 2.69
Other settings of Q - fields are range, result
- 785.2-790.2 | 2.7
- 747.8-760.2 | 2.13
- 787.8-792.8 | 2.57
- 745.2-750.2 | 2.62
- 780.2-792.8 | 2.57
